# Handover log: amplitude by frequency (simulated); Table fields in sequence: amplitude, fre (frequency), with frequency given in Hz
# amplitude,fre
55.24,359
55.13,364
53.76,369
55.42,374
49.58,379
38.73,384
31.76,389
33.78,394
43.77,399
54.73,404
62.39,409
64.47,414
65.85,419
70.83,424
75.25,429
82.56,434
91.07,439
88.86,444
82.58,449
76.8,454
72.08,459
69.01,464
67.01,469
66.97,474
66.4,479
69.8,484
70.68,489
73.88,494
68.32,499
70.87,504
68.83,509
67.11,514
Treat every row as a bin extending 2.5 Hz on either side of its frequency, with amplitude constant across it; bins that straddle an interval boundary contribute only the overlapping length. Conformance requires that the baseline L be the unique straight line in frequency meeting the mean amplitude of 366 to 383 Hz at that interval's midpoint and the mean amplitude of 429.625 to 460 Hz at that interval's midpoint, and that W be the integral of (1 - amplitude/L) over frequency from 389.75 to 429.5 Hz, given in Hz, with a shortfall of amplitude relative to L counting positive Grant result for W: 6.5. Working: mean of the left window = 51.7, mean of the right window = 82.4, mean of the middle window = 56.9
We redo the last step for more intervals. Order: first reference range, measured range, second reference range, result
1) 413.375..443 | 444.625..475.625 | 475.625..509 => -0.2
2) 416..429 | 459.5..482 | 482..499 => 0.9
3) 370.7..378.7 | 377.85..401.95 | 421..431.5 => 8.1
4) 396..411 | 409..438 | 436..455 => -1.6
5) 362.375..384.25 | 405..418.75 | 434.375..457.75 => 1.2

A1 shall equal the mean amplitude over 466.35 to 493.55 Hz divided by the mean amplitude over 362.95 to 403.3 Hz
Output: 1.51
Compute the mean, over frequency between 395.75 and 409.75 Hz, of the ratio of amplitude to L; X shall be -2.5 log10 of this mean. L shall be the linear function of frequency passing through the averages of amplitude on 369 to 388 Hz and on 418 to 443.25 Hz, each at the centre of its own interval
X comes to 0.21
